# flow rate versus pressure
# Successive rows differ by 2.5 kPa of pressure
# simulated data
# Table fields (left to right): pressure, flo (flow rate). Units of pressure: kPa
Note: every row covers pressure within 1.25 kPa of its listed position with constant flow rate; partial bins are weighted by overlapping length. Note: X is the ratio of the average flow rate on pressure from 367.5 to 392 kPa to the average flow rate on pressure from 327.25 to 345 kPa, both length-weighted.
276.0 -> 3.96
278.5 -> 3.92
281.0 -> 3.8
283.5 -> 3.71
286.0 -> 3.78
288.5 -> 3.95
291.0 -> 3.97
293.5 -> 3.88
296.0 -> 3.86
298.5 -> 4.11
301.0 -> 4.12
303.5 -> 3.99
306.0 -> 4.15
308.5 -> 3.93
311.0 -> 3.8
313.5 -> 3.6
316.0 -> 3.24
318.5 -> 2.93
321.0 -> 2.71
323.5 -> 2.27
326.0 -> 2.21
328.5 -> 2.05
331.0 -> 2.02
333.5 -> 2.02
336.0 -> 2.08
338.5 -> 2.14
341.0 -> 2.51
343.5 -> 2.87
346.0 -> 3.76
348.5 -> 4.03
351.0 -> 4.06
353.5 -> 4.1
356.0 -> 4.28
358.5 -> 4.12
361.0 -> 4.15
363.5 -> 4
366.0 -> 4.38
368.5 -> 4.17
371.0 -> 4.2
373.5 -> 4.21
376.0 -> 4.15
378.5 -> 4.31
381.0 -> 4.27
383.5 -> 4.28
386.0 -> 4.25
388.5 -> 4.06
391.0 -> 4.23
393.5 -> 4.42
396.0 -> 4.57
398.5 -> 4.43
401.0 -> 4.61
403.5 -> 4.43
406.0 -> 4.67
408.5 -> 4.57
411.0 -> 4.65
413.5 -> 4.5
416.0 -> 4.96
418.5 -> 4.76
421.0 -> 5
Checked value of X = 1.86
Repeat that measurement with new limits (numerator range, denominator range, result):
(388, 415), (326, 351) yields 1.68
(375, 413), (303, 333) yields 1.45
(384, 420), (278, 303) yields 1.15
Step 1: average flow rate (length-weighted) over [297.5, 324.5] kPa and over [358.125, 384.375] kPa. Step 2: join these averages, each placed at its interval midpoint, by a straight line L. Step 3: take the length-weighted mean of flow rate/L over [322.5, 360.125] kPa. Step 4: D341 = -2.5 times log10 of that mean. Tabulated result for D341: 0.29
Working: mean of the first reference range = 3.54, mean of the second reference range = 4.21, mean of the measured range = 2.98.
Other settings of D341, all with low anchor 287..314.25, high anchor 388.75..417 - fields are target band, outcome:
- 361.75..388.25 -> 0.04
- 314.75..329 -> 0.49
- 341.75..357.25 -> 0.11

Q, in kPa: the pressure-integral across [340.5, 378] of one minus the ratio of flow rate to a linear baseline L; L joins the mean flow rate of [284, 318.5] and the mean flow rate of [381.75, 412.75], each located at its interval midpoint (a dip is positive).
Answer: 2.1 kPa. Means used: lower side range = 3.84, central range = 3.97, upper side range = 4.43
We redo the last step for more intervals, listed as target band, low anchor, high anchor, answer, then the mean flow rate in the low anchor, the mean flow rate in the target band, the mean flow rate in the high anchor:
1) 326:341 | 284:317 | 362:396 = 7.1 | 3.88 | 2.11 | 4.24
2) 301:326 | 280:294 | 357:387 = 3.6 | 3.85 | 3.38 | 4.21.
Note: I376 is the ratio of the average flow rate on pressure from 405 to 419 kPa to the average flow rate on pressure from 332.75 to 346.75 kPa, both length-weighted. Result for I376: 1.84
